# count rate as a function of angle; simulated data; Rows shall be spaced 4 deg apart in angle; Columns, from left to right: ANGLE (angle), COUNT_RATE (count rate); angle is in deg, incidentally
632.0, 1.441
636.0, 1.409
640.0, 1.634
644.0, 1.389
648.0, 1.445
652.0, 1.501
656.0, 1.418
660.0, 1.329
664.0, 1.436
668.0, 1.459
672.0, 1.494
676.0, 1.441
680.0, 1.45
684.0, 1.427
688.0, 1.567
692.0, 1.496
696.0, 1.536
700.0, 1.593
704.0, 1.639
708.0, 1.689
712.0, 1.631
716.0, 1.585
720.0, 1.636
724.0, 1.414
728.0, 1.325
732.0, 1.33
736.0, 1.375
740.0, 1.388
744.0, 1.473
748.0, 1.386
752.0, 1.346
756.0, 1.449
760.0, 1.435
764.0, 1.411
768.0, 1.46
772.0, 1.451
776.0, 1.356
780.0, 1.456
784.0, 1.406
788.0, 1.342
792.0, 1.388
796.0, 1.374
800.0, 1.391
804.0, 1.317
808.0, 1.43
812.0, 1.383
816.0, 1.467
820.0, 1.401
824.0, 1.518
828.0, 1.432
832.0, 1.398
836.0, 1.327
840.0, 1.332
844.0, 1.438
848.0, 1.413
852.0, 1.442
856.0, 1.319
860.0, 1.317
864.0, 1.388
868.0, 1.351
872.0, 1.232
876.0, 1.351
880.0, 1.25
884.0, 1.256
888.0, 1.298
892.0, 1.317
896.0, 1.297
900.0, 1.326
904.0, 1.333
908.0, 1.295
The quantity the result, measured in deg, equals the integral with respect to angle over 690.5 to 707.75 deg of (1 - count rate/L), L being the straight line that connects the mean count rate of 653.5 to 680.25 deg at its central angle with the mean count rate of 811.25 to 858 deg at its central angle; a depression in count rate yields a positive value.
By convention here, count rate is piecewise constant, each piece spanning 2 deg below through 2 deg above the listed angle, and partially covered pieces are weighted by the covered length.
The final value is -1.8 deg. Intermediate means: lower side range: 1.43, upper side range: 1.41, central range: 1.58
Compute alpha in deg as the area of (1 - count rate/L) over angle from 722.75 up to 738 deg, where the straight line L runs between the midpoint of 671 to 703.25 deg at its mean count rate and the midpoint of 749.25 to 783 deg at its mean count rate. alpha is 1.0 deg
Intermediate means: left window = 1.51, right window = 1.42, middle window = 1.36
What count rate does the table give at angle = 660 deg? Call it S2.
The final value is 1.329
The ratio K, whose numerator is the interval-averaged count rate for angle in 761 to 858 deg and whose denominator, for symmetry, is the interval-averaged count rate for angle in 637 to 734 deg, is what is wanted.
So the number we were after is 0.9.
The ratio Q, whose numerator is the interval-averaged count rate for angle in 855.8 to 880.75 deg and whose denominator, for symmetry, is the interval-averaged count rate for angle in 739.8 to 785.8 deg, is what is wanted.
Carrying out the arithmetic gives 0.93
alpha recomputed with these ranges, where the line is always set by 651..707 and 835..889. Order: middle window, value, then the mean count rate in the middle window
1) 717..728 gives -0.3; 1.49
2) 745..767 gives 0.2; 1.41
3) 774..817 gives 0.1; 1.39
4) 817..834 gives -0.9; 1.44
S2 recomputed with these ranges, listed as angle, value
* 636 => 1.409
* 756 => 1.449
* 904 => 1.333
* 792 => 1.388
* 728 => 1.325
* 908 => 1.295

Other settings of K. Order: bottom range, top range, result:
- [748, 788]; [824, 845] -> 0.99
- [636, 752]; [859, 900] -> 0.88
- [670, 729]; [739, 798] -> 0.92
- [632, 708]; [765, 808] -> 0.94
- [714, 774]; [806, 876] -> 0.97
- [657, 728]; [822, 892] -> 0.90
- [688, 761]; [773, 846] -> 0.94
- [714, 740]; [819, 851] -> 0.98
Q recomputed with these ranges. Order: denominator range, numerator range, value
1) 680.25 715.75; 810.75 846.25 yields 0.90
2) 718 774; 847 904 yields 0.93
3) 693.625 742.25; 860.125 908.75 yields 0.87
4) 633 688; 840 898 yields 0.92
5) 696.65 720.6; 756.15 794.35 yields 0.87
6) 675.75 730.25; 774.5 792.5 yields 0.91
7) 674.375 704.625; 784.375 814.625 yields 0.91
